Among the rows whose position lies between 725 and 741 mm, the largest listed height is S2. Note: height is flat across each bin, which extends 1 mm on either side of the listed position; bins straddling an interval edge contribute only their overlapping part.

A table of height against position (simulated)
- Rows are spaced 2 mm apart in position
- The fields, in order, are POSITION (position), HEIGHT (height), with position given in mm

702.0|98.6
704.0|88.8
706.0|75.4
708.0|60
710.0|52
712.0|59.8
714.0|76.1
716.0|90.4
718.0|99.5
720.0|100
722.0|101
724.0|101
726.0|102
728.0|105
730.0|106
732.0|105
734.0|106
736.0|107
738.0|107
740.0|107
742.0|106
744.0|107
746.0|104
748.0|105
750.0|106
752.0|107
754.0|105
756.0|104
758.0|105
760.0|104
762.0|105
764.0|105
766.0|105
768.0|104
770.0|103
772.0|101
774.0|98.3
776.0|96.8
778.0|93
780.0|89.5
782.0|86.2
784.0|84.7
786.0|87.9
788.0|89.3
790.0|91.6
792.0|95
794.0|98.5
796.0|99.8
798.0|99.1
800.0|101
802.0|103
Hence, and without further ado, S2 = 107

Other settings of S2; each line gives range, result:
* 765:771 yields 105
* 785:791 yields 91.6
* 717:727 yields 102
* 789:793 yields 95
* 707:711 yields 60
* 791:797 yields 99.8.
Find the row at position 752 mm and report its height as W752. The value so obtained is 107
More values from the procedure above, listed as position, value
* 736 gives 107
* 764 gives 105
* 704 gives 88.8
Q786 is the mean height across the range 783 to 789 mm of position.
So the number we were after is 87.3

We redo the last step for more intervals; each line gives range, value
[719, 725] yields 101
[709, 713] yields 55.9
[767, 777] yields 101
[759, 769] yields 105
